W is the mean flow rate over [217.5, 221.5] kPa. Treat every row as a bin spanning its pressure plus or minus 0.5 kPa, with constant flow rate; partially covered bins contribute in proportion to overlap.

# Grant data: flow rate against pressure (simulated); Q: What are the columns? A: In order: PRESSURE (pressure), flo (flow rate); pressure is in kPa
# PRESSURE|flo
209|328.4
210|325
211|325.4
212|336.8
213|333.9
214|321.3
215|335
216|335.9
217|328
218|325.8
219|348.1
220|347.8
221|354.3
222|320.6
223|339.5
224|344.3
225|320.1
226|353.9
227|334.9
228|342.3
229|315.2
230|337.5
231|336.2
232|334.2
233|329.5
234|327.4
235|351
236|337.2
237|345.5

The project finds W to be 344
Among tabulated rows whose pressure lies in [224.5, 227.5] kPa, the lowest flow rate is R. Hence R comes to 320.1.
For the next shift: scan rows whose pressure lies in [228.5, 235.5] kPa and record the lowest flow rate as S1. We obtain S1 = 315.2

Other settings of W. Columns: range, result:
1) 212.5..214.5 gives 328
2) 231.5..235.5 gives 336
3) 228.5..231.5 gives 330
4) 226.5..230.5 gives 332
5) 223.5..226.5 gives 339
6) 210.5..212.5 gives 331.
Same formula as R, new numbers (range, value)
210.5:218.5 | 321.3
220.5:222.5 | 320.6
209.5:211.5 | 325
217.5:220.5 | 325.8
